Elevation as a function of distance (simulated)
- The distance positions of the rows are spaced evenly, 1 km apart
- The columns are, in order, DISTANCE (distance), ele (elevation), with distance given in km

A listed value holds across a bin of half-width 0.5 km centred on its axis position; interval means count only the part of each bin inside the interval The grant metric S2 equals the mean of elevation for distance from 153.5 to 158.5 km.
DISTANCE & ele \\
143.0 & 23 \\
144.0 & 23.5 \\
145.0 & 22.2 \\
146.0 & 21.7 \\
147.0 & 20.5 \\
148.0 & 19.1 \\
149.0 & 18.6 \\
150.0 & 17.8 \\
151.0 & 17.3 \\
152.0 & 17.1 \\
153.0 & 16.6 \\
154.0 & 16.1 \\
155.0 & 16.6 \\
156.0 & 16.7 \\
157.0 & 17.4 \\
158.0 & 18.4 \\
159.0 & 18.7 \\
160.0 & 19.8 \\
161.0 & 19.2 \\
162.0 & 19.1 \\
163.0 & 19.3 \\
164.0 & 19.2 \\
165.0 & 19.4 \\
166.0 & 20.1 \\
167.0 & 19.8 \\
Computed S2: 17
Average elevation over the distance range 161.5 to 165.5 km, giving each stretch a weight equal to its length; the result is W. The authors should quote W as 19.2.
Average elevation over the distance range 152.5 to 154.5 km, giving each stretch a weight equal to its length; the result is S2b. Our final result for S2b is 16.4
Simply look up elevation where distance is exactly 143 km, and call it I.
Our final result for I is 23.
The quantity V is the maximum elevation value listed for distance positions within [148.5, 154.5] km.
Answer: 18.6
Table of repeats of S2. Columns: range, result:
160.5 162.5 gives 19.1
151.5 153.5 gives 16.9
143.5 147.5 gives 22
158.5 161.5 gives 19.2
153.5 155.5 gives 16.4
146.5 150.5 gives 19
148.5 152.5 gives 17.7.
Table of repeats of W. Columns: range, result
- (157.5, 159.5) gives 18.5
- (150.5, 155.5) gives 16.7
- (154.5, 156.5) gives 16.6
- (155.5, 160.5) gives 18.2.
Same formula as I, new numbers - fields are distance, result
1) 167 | 19.8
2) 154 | 16.1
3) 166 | 20.1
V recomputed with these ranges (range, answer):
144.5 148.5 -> 22.2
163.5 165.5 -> 19.4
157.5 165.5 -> 19.8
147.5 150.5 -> 19.1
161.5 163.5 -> 19.3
